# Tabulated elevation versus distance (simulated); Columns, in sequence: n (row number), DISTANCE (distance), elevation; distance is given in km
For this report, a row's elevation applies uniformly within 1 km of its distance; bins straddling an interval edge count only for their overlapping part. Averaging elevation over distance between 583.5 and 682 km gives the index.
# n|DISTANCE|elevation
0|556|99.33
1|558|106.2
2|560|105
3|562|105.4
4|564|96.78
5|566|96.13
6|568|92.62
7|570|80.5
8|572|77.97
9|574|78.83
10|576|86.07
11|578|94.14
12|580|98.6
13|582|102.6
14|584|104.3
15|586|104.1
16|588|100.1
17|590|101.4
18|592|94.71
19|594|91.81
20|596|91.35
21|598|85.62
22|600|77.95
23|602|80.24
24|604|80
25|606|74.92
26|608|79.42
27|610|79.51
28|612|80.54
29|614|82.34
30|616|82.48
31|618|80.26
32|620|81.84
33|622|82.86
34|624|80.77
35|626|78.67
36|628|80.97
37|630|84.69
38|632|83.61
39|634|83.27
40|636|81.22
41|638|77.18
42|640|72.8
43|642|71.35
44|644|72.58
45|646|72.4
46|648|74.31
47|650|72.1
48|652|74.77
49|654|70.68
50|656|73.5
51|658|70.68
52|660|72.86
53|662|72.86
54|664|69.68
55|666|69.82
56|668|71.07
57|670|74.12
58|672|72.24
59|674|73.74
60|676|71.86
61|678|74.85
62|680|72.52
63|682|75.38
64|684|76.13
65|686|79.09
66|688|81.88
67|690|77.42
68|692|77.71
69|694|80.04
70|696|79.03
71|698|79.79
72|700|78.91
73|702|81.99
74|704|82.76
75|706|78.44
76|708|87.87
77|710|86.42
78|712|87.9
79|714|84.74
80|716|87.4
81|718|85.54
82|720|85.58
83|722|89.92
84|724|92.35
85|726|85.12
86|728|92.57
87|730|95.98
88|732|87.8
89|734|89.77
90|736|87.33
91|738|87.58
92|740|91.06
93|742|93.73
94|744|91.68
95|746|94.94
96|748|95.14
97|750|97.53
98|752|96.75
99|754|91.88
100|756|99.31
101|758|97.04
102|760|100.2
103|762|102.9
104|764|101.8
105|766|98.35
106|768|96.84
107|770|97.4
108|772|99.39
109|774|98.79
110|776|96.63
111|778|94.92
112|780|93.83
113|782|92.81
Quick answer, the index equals 79.6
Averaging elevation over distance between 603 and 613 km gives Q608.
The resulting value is 78.9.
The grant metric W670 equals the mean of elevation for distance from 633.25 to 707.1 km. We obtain 75.4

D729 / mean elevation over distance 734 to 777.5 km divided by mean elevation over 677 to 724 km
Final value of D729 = 1.2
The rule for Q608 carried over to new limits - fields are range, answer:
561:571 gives 94.3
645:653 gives 73.4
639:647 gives 72.3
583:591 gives 102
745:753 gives 96.1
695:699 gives 79.4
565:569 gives 94.4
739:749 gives 93.3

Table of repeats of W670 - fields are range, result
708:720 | 86.5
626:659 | 76.1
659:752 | 82.8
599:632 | 80.6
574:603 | 93.3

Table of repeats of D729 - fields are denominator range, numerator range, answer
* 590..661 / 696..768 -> 1.14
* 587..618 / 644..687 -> 0.86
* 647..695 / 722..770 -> 1.27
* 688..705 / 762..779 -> 1.23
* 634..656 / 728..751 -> 1.24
